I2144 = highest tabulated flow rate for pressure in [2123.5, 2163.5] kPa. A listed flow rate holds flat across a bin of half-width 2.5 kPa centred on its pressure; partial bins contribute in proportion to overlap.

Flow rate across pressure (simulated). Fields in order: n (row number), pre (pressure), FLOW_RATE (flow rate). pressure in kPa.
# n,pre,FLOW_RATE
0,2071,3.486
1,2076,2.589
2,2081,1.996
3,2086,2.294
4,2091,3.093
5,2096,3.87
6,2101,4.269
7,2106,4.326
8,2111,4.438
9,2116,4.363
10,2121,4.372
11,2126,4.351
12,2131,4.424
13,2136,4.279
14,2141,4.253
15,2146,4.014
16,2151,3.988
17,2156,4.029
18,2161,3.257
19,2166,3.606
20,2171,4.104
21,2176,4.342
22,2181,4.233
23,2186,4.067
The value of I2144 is 4.424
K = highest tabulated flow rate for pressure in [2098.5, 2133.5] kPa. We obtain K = 4.438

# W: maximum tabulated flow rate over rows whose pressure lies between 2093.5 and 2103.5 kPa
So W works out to 4.269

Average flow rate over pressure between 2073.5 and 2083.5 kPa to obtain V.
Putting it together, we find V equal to 2.29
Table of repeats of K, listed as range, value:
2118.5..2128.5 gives 4.372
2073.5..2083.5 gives 2.589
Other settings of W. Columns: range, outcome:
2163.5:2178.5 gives 4.342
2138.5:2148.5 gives 4.253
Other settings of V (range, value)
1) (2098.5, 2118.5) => 4.35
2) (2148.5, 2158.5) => 4.01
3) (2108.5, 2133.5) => 4.39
